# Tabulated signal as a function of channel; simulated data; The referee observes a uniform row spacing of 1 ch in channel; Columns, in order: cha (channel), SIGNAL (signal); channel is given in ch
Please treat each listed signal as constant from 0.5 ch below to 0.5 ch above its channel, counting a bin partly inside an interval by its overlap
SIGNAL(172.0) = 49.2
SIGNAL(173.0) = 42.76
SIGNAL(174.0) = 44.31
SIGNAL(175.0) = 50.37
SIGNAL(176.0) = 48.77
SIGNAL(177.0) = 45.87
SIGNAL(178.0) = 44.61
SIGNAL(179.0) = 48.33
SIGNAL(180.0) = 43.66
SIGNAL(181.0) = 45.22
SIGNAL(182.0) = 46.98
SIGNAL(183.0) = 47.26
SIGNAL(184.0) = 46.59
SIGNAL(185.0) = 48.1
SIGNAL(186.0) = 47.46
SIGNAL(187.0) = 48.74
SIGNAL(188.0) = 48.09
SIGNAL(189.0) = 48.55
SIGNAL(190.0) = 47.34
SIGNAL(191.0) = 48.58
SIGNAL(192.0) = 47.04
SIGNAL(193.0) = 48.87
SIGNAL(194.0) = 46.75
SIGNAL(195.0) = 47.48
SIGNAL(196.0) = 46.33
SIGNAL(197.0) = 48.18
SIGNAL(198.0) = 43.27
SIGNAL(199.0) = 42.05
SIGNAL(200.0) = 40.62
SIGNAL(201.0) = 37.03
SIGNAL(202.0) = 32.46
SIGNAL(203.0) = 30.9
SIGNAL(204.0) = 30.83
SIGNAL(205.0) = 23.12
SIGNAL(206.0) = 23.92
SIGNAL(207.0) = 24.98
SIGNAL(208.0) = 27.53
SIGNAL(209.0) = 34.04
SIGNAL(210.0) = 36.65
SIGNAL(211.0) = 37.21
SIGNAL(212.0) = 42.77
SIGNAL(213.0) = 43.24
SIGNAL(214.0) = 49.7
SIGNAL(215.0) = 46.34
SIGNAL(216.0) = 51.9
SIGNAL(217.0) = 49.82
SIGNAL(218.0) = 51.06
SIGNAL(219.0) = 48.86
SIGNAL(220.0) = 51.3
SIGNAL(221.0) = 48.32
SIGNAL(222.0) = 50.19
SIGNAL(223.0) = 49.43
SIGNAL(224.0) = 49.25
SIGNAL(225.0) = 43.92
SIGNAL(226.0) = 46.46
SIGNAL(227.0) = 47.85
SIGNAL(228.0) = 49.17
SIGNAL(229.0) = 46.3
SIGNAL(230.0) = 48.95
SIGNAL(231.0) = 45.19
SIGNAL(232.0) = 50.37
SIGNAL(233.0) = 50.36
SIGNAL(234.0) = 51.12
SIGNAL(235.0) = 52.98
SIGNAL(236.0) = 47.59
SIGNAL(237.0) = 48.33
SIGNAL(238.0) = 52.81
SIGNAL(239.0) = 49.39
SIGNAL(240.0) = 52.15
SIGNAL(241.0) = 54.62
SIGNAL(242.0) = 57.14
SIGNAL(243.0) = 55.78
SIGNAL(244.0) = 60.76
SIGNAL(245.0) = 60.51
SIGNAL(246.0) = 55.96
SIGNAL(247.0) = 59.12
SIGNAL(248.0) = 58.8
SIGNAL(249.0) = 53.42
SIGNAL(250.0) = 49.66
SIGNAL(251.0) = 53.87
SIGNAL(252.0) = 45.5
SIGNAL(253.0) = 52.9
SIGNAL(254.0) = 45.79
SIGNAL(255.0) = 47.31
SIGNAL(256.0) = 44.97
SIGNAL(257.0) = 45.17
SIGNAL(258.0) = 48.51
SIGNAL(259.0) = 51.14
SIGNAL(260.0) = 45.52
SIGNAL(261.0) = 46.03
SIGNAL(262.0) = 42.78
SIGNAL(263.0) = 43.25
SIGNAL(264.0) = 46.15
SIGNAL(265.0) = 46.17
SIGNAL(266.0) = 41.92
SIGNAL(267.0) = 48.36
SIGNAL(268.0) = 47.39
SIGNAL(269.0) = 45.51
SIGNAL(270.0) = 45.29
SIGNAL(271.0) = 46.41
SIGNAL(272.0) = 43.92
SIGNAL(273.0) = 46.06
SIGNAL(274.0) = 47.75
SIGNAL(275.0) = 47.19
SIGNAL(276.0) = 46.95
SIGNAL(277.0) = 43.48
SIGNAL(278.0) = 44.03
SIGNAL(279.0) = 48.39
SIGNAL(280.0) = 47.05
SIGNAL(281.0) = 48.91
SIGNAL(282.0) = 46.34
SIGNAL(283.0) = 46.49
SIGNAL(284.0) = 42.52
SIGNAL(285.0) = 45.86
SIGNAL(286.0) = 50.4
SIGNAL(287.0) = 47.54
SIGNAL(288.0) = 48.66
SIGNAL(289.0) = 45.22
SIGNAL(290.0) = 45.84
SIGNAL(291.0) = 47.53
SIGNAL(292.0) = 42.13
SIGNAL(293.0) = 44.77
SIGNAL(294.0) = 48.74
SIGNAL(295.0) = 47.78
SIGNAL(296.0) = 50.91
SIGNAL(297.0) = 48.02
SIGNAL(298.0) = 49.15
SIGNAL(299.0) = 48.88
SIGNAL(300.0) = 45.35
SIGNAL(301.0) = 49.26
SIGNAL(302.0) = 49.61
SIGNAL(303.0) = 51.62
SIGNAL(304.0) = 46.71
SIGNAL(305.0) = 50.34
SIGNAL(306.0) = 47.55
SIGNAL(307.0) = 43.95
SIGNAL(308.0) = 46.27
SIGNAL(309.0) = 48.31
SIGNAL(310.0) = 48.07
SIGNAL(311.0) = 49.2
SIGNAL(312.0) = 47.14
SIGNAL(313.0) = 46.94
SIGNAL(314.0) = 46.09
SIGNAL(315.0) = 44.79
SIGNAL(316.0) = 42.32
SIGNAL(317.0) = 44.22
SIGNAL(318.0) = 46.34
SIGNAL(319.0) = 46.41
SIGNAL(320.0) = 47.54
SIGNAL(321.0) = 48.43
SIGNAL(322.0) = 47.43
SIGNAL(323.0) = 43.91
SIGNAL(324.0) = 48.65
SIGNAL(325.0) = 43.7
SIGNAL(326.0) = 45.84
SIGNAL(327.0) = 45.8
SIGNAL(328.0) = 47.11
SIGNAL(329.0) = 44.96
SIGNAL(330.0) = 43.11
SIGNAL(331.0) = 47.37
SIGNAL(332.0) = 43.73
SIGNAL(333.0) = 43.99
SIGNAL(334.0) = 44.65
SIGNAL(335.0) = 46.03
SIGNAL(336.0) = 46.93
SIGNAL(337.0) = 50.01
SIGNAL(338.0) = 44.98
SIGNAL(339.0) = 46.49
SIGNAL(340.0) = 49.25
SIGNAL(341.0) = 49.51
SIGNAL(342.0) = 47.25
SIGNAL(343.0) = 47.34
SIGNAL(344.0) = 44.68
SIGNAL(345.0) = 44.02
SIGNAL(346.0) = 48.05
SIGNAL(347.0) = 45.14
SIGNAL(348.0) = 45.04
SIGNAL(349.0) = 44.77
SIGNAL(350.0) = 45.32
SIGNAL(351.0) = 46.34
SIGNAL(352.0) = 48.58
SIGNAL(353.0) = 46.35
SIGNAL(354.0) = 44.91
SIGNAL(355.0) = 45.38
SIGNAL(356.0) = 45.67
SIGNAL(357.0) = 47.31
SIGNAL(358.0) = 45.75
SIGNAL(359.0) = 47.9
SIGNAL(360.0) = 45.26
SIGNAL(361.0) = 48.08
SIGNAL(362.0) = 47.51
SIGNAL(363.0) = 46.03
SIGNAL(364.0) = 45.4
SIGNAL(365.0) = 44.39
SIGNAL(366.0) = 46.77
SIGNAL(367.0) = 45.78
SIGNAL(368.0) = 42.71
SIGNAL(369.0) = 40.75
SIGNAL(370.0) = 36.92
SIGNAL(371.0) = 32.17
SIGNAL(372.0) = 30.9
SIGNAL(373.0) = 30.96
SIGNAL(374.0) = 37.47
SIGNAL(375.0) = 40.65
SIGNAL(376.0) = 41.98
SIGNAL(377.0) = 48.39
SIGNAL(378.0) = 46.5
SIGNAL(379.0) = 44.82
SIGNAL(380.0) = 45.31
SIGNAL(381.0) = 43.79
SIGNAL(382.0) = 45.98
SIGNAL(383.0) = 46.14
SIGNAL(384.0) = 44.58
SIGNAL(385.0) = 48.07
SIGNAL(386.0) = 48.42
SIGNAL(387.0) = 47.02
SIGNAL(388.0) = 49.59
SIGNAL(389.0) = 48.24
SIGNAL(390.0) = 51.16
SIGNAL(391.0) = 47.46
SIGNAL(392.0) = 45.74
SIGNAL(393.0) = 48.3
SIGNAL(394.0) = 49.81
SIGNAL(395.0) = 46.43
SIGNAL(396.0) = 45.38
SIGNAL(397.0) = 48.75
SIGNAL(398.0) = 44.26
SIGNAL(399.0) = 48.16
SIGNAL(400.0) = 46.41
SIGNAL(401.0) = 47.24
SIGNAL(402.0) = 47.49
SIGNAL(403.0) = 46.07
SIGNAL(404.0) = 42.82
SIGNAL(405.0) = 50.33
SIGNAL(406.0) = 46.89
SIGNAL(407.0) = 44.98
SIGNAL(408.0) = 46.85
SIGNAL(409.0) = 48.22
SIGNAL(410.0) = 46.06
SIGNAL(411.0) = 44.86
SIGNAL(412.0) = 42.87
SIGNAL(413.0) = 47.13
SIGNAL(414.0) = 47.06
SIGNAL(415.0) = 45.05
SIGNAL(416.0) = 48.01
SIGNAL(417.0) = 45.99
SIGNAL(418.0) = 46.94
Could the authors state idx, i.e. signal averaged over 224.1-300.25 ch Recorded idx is 48.5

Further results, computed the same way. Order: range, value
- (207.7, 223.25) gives 45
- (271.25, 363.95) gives 46.6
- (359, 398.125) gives 44.6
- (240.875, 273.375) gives 49.5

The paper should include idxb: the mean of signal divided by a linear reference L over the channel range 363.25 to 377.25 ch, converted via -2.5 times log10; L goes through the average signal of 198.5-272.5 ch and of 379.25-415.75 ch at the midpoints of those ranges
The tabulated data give 0.16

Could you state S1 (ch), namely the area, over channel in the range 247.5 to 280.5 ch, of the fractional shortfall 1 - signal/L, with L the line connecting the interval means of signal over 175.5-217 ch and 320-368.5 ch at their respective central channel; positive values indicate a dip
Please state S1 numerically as -2.3 ch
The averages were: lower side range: 42.5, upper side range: 46.1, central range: 47.2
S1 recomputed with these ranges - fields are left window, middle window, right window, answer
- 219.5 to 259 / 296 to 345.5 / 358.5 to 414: 0.9 ch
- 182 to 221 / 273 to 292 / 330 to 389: -1.2 ch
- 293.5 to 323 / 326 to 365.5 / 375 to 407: 0.8 ch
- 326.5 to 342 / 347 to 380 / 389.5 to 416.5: 2.0 ch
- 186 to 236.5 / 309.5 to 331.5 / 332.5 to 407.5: -0.5 ch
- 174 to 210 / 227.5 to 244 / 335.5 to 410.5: -3.1 ch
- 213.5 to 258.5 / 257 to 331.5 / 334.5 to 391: 2.3 ch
